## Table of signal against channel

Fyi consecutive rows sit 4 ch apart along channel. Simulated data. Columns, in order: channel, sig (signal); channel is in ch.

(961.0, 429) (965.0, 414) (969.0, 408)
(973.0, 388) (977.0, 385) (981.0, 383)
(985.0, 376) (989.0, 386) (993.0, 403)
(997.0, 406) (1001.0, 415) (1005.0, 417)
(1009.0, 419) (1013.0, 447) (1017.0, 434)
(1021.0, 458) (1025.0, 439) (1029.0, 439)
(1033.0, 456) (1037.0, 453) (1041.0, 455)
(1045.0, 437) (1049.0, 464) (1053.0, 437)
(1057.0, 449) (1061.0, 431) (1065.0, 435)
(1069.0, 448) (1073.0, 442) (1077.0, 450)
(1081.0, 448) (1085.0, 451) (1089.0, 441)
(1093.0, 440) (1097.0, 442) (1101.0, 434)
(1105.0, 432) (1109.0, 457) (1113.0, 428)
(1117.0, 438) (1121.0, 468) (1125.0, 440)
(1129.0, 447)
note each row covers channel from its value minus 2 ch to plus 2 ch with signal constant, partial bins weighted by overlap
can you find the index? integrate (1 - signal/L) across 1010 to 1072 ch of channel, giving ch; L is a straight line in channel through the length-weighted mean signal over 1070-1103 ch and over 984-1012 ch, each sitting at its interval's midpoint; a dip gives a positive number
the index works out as -3.1 ch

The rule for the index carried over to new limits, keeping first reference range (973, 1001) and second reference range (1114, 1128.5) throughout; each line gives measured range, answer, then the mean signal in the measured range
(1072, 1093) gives -0.7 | 446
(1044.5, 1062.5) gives -1.1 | 444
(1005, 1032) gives -2.3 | 438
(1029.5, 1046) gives -1.5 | 450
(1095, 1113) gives 0.0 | 440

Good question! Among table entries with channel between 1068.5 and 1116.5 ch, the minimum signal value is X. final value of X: 428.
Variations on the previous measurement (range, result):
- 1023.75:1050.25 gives 437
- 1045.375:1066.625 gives 431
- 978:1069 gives 376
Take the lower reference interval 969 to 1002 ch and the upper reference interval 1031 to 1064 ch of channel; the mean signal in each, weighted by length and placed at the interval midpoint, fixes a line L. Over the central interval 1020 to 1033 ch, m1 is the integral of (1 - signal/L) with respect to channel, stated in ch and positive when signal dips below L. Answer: -0.5 ch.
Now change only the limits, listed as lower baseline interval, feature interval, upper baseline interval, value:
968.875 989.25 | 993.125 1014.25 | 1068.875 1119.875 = -1.07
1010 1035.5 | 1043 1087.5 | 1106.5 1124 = 0.10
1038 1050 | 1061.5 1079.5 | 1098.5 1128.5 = 0.20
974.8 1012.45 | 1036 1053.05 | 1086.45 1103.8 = -1.23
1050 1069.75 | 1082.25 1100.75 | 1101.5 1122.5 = -0.02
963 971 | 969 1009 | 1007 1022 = 2.50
